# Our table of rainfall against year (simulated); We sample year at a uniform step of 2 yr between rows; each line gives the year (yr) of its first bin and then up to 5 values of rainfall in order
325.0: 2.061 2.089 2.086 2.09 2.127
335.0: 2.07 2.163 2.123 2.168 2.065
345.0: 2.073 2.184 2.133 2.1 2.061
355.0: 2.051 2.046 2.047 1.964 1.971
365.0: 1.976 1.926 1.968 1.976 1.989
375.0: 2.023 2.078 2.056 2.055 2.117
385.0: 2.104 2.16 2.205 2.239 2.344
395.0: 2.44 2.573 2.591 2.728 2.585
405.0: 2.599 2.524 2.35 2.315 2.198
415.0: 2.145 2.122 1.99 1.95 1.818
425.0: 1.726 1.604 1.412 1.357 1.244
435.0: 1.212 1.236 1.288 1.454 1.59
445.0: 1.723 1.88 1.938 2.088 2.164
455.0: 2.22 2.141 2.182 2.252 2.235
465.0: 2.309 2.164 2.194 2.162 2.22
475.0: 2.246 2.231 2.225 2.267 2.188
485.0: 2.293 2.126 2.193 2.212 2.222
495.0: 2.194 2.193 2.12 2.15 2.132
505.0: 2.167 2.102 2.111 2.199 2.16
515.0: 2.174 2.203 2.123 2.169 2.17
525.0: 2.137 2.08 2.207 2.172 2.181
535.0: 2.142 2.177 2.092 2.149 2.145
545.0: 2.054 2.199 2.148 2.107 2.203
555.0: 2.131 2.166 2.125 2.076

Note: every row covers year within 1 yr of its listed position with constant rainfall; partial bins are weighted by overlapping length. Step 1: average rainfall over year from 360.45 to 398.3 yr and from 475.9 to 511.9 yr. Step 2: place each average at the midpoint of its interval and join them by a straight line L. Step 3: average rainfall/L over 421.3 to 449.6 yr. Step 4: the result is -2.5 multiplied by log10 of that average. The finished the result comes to 0.36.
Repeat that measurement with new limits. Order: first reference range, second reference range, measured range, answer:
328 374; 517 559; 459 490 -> -0.051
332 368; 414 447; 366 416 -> -0.223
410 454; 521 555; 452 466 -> -0.195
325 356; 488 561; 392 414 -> -0.168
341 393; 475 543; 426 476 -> 0.148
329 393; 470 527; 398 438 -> 0.071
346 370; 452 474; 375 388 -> -0.008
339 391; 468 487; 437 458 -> 0.196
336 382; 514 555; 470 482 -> -0.054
